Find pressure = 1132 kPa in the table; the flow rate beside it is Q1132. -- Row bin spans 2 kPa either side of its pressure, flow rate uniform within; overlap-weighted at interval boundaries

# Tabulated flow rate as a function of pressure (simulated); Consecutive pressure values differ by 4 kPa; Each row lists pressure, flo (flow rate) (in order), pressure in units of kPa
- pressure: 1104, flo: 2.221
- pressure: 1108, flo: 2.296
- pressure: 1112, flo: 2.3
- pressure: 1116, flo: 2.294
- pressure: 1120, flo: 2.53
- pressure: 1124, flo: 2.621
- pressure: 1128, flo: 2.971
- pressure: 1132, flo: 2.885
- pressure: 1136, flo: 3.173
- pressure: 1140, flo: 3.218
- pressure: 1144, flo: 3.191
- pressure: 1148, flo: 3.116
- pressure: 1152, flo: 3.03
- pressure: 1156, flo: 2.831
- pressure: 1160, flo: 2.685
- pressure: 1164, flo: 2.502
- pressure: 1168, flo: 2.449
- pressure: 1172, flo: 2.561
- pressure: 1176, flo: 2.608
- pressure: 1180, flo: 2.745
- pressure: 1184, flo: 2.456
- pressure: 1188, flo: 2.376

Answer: 2.885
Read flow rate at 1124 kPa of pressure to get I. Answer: 2.621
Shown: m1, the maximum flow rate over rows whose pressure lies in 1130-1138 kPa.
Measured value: 3.173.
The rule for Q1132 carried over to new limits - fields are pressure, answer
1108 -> 2.296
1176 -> 2.608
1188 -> 2.376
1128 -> 2.971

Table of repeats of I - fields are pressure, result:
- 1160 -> 2.685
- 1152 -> 3.03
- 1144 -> 3.191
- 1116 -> 2.294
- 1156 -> 2.831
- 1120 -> 2.53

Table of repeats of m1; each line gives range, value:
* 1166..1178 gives 2.608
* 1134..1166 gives 3.218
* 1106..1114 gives 2.3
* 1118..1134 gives 2.971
